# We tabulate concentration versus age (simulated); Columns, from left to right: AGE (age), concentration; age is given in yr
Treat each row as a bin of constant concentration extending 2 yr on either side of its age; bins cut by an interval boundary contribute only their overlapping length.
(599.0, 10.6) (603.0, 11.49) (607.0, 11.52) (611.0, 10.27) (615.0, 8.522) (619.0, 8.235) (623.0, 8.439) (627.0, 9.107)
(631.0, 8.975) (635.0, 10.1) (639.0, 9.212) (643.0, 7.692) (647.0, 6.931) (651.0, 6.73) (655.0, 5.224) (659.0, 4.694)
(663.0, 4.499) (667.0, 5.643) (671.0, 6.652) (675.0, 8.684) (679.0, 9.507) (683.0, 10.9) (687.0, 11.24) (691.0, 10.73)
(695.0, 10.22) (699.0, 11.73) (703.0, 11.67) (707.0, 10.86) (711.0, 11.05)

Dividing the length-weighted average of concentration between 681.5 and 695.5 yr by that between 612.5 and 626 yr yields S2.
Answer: 1.3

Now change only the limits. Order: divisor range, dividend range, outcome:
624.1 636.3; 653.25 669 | 0.54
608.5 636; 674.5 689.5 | 1.13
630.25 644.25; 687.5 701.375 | 1.21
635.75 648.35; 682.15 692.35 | 1.34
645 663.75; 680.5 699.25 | 1.91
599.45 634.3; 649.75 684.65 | 0.72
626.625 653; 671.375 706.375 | 1.25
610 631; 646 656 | 0.72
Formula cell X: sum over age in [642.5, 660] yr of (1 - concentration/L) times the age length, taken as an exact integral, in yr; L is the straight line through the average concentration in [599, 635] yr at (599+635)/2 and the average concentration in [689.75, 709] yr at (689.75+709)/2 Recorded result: 6.9 yr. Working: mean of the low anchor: 9.66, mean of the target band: 6.22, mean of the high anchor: 11.1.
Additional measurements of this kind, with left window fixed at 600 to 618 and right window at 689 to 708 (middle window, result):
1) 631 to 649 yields 3.5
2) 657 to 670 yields 6.9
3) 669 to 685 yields 2.9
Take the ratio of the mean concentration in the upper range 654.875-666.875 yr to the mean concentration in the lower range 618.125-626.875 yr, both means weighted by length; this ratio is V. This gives 0.57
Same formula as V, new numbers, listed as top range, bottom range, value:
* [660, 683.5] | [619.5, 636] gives 0.81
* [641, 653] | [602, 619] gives 0.70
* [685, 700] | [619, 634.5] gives 1.23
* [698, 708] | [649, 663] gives 2.12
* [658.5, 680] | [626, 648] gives 0.76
